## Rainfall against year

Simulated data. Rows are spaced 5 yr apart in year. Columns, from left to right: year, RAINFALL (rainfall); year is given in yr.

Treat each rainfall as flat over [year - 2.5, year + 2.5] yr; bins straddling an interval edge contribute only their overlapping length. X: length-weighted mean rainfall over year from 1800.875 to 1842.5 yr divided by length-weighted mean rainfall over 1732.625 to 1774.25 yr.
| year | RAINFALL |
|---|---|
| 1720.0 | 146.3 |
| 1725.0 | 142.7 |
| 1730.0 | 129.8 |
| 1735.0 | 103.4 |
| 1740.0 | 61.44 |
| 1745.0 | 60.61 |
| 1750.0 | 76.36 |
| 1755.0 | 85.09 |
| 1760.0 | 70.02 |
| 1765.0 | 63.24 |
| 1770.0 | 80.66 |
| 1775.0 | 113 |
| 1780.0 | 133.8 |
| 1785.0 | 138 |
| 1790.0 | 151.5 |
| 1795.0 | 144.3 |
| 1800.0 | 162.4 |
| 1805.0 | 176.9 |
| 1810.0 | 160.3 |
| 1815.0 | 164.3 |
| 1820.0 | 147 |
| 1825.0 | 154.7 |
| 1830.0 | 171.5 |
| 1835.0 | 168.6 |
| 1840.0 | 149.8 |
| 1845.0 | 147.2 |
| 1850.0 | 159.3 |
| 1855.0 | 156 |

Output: 2.11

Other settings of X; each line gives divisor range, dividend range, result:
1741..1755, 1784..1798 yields 2.06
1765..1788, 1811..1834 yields 1.44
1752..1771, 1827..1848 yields 2.14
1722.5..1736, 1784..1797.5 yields 1.14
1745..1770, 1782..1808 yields 2.11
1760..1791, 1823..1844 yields 1.48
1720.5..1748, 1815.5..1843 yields 1.55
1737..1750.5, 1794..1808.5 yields 2.47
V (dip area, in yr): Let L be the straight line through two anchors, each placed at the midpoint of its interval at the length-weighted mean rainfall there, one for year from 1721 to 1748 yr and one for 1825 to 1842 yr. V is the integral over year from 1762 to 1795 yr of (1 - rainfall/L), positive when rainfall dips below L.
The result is 3.8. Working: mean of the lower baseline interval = 102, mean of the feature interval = 115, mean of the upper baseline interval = 162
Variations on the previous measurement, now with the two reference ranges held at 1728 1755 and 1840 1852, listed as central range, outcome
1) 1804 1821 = -4.1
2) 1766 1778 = 1.3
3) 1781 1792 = -2.8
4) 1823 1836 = -2.1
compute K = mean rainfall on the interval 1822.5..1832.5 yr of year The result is 163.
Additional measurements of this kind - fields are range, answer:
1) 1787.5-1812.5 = 159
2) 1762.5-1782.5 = 97.7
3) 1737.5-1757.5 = 70.9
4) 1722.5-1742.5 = 109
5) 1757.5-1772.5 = 71.3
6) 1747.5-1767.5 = 73.7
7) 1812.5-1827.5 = 155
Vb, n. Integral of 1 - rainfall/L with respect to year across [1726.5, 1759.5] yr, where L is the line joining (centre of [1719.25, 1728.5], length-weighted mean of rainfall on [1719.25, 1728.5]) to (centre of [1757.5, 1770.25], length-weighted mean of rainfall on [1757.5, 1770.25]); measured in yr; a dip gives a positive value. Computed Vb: 6.4 yr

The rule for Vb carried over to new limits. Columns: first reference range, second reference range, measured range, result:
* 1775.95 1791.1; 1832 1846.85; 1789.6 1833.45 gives -3.93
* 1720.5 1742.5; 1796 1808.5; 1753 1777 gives 9.81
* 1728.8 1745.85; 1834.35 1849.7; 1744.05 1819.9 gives -1.02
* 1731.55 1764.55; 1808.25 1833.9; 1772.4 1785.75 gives -1.66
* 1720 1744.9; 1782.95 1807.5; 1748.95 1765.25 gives 6.63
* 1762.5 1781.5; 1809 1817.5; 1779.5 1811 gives -4.82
